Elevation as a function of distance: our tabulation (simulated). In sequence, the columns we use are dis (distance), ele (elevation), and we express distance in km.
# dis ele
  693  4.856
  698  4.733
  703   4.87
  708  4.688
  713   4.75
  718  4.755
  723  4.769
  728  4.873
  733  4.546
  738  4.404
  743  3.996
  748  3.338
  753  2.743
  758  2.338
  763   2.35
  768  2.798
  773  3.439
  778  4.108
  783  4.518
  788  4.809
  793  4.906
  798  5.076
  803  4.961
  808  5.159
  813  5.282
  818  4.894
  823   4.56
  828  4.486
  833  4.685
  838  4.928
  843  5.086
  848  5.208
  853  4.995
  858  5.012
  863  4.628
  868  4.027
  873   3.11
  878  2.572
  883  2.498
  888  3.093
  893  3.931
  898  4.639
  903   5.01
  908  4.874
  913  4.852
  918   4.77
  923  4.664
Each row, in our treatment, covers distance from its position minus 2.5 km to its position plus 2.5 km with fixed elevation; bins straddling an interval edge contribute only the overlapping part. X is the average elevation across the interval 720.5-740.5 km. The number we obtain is 4.65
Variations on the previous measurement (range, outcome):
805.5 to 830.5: 4.88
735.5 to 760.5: 3.36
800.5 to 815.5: 5.13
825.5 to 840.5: 4.7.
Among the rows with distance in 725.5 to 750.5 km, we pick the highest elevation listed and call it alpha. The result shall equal 4.873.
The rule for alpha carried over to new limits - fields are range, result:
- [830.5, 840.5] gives 4.928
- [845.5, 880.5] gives 5.208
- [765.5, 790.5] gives 4.809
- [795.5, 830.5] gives 5.282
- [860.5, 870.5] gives 4.628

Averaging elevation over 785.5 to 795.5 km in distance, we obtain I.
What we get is 4.86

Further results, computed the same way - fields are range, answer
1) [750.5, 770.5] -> 2.56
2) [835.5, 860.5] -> 5.05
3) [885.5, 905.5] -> 4.17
